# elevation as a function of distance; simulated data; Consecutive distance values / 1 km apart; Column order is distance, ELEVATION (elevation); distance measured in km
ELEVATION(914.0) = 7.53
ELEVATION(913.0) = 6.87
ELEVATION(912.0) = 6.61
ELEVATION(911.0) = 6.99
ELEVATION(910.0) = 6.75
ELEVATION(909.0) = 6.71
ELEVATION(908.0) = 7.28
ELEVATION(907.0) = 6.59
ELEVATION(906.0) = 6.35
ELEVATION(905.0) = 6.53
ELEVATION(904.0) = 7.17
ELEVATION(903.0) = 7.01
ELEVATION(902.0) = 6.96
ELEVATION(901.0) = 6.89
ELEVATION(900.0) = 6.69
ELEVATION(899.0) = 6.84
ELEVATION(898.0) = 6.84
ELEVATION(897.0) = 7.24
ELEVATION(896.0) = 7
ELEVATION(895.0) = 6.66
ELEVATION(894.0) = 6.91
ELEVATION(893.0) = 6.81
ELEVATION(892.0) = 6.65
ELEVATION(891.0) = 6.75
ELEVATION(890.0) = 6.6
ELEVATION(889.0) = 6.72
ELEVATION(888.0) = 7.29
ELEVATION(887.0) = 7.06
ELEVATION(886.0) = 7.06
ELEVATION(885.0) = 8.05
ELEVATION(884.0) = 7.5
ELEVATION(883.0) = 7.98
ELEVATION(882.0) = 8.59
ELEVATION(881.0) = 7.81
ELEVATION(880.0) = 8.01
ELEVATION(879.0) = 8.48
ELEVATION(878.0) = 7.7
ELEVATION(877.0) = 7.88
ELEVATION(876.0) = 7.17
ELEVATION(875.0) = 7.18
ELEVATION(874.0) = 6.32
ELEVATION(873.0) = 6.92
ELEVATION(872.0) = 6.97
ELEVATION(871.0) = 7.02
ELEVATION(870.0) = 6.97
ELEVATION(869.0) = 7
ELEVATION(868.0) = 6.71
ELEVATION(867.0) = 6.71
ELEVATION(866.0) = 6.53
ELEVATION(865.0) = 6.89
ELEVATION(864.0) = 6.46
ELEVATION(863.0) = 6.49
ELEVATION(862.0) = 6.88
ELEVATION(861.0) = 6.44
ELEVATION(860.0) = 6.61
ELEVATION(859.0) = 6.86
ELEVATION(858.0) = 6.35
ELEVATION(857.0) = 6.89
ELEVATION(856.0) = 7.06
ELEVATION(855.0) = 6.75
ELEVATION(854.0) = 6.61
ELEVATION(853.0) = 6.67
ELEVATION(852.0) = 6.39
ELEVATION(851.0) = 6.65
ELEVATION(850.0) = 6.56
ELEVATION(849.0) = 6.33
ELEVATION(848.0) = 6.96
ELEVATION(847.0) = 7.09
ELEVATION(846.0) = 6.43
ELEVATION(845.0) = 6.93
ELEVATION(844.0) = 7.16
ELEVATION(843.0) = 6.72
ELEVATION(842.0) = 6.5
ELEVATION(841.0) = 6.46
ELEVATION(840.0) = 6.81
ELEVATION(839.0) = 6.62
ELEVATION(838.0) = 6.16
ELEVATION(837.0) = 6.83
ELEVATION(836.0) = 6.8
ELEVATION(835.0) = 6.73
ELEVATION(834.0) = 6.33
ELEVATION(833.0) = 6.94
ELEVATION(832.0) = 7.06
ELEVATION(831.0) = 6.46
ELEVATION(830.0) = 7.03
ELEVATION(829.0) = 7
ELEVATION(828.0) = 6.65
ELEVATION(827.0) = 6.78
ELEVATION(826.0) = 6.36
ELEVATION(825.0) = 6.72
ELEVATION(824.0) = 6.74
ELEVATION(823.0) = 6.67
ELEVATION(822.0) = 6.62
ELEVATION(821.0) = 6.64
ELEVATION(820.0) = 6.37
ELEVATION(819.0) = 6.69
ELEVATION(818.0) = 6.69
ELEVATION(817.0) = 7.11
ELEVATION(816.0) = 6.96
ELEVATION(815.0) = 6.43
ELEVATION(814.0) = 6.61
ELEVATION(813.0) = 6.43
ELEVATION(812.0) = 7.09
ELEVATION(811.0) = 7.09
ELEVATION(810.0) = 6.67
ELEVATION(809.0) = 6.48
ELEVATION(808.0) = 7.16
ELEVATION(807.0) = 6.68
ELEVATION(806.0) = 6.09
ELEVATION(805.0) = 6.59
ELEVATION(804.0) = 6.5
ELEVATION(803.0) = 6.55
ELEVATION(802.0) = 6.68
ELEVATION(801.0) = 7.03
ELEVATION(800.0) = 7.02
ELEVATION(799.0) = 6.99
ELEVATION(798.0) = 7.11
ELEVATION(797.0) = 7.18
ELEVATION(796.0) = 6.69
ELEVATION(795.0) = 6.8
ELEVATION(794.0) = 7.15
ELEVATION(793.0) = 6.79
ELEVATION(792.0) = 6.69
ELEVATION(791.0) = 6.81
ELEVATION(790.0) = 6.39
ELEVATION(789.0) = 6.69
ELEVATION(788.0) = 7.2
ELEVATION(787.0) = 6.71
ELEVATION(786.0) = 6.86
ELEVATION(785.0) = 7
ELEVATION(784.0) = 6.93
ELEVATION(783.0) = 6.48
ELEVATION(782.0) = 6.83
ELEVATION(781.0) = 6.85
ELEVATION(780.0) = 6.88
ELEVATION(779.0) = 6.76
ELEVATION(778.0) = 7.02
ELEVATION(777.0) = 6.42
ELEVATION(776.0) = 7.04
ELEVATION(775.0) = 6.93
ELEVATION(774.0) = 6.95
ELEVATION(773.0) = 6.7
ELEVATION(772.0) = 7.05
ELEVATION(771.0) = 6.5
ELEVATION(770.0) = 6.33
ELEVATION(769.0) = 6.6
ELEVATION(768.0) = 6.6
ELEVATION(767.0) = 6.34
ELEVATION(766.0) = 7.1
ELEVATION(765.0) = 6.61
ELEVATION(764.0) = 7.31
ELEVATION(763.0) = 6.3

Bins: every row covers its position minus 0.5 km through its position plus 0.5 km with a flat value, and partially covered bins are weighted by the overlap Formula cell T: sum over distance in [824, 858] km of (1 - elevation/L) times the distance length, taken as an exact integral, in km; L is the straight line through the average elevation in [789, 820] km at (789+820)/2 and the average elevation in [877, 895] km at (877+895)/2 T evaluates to 1.66 km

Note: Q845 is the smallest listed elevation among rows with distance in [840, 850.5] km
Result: 6.33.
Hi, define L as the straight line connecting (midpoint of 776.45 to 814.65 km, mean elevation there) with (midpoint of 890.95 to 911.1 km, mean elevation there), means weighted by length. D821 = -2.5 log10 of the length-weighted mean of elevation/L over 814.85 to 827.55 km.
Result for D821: 0.02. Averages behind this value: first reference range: 6.79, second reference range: 6.84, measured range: 6.68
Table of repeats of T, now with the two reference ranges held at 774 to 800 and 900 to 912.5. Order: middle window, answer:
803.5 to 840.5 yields 0.8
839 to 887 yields -1.1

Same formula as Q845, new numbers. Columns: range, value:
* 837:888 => 6.16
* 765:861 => 6.09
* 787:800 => 6.39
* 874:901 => 6.32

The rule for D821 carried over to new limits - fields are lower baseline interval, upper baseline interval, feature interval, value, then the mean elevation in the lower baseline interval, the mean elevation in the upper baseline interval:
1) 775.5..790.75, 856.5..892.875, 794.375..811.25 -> 0.01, 6.8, 7.09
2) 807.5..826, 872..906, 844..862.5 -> 0.04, 6.72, 7.17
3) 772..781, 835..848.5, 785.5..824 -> 0.01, 6.85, 6.73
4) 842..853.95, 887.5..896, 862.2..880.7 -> -0.05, 6.7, 6.81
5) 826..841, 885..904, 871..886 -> -0.11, 6.71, 6.93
